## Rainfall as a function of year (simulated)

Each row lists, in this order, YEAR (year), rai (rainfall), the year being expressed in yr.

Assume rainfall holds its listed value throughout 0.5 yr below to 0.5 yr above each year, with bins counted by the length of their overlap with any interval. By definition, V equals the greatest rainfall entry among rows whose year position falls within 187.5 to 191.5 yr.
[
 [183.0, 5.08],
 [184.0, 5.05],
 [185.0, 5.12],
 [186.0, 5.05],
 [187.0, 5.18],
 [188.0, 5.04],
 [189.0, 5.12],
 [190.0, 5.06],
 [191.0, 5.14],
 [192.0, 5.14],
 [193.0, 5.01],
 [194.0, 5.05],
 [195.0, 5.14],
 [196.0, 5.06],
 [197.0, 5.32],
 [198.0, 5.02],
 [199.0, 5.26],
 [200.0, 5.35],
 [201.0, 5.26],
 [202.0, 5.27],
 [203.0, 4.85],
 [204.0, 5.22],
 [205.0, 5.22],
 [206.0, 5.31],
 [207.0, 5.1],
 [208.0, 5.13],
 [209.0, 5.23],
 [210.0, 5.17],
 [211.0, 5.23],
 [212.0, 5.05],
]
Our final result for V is 5.14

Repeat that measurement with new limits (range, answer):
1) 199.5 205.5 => 5.35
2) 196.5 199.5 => 5.32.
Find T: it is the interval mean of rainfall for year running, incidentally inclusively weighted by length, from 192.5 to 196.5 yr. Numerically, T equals 5.06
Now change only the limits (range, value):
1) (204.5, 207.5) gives 5.21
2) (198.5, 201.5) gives 5.29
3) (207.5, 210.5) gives 5.18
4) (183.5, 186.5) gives 5.07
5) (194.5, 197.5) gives 5.17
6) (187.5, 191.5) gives 5.09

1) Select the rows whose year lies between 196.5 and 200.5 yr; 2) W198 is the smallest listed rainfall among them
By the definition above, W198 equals 5.02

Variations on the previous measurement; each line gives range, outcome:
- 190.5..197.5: 5.01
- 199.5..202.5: 5.26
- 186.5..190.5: 5.04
